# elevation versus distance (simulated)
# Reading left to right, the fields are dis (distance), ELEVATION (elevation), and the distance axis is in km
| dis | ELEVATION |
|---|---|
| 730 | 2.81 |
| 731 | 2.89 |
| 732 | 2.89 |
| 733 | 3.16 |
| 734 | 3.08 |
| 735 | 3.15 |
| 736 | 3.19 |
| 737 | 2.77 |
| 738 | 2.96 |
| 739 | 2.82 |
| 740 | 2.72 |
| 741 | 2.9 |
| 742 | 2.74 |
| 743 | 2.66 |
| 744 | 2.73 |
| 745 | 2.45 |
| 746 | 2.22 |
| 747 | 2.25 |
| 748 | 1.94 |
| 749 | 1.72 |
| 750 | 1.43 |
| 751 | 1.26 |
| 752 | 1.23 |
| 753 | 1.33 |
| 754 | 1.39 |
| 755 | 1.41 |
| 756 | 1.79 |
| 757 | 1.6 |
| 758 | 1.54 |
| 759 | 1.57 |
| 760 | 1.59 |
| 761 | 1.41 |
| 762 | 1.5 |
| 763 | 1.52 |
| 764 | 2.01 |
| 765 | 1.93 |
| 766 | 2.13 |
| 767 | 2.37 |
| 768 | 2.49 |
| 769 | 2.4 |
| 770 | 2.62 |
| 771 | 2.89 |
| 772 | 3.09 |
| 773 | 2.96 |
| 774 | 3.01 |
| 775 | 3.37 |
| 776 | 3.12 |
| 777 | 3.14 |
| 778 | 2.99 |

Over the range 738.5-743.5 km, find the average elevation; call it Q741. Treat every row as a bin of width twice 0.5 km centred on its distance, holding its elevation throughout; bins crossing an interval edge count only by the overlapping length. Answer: 2.77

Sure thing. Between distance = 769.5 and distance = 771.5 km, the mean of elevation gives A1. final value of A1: 2.75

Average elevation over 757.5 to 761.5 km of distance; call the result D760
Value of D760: 1.53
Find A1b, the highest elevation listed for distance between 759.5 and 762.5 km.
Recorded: 1.59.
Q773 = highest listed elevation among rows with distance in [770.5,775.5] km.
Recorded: 3.37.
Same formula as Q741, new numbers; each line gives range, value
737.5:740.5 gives 2.83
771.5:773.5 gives 3.02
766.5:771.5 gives 2.55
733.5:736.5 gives 3.14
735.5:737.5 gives 2.98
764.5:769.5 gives 2.26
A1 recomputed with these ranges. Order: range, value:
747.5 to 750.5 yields 1.7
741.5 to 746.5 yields 2.56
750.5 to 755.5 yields 1.32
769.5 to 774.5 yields 2.91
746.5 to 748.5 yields 2.09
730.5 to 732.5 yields 2.89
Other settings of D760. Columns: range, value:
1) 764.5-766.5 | 2.03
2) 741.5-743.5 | 2.7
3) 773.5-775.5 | 3.19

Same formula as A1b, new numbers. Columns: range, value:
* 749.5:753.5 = 1.43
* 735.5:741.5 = 3.19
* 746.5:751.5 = 2.25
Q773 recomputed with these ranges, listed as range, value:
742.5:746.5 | 2.73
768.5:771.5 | 2.89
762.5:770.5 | 2.62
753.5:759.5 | 1.79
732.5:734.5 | 3.16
